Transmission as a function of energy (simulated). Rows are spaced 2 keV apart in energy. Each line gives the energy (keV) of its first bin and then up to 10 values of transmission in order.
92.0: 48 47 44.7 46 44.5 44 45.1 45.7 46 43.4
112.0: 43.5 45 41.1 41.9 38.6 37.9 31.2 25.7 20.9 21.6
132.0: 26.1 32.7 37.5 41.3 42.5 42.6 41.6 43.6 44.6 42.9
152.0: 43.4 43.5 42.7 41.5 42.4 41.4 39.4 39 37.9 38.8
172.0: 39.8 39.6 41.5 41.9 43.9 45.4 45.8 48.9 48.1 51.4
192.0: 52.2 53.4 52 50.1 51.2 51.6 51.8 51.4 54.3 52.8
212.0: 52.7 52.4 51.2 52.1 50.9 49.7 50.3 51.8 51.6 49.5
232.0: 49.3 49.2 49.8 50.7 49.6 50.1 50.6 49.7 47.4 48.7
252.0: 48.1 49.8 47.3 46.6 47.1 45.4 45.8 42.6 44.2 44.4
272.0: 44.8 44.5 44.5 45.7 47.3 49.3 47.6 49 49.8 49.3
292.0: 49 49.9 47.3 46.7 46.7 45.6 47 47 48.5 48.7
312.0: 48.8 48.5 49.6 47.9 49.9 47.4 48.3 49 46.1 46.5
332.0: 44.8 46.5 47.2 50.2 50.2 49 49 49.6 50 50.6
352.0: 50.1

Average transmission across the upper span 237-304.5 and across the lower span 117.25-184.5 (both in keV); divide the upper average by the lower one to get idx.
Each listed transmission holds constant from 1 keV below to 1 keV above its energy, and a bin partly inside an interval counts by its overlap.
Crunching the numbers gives 1.22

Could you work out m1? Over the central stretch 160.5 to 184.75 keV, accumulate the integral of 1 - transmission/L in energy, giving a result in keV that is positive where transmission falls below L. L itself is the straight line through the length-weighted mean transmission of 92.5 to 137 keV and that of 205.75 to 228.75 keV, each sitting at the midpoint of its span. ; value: 2.60 keV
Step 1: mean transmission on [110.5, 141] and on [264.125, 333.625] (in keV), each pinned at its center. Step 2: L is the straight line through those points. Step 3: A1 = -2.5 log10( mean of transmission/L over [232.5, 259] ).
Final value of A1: -0.129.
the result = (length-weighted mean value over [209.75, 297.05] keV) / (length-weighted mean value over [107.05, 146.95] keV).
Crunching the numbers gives 1.31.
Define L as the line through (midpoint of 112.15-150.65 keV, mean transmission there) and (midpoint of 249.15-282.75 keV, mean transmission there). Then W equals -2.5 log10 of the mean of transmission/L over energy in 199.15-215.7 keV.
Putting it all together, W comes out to -0.23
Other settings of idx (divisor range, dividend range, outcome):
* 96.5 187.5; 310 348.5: 1.20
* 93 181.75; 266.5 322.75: 1.18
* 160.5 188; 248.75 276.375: 1.10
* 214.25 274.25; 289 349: 0.99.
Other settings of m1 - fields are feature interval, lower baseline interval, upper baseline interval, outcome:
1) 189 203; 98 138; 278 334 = -3.24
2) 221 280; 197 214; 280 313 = 2.62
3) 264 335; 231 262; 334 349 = 2.60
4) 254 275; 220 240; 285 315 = 1.58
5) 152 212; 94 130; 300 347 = -4.73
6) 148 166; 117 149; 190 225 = -0.59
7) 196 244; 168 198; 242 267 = -4.50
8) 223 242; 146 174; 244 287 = -2.17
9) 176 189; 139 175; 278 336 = -0.84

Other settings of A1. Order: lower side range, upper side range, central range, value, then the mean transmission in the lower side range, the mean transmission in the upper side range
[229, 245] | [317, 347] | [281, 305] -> 0.016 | 49.8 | 48.1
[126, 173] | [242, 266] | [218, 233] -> -0.122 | 38.3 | 47.7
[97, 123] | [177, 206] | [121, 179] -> 0.211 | 43.3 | 49.2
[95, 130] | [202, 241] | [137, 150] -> 0.007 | 39.8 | 51.1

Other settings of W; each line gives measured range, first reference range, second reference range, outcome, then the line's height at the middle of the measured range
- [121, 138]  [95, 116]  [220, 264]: 0.453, 45.4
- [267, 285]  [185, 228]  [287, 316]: 0.073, 49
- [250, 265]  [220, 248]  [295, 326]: 0.048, 49.4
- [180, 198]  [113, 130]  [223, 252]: -0.139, 43.4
